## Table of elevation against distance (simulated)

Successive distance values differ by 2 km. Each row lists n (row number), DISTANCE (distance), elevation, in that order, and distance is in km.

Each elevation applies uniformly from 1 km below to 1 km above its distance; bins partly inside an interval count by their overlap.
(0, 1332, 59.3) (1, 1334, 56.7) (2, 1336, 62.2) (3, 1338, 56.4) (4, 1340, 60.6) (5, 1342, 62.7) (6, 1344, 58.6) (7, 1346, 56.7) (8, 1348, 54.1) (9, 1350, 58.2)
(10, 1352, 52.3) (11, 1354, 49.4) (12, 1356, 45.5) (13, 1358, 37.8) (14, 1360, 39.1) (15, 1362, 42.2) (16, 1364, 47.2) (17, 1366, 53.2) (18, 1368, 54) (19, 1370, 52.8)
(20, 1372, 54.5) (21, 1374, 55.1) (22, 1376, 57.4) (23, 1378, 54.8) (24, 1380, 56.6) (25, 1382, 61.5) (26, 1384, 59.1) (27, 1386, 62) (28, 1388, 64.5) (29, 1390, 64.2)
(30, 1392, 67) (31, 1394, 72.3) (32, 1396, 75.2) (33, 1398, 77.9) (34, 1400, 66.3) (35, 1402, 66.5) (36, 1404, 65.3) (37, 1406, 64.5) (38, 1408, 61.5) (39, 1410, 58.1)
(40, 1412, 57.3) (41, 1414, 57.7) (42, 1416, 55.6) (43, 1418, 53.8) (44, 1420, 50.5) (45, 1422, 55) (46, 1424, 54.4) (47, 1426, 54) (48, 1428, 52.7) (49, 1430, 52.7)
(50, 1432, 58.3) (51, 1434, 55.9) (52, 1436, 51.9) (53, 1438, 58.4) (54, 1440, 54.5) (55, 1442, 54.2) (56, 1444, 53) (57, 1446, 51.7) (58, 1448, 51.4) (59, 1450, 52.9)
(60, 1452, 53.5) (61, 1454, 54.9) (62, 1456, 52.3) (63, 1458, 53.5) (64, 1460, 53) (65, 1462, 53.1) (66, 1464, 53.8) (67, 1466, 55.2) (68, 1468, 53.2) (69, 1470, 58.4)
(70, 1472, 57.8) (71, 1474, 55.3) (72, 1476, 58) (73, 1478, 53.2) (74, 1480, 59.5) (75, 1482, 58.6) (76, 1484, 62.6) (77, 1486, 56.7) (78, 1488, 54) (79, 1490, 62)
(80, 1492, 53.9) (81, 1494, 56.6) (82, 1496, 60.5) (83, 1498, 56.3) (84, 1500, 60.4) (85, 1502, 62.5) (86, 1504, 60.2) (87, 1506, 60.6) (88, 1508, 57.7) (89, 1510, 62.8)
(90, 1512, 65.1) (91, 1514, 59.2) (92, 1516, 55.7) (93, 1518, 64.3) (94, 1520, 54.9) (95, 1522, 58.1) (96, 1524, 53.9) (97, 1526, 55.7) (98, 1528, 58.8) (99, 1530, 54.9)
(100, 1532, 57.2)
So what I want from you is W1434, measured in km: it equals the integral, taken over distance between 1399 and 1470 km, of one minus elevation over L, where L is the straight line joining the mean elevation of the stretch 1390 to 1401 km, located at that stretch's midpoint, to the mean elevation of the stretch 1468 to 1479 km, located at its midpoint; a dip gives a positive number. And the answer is 8.7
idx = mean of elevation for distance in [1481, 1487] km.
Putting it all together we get 59.3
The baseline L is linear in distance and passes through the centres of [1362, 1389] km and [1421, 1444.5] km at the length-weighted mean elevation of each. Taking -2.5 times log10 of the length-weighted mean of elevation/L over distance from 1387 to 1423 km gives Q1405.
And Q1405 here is -0.14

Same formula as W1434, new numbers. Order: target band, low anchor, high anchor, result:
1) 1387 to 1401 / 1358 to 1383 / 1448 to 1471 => -4.62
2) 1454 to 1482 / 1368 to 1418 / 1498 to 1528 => 2.29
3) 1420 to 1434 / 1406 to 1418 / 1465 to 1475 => 0.80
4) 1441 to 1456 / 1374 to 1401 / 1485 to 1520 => 2.07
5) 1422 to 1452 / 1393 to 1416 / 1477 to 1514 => 4.30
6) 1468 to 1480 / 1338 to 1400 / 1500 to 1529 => 0.44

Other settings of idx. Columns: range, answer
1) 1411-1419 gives 56.1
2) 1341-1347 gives 59.3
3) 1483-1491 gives 58.8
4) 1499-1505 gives 61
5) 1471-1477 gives 57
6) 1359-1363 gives 40.7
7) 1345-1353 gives 55.3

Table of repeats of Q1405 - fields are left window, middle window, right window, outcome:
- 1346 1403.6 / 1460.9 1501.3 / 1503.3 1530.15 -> 0.03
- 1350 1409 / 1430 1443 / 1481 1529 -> 0.06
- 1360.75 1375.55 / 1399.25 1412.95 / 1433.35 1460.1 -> -0.19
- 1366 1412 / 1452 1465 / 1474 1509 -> 0.12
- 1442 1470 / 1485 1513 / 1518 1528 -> -0.07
